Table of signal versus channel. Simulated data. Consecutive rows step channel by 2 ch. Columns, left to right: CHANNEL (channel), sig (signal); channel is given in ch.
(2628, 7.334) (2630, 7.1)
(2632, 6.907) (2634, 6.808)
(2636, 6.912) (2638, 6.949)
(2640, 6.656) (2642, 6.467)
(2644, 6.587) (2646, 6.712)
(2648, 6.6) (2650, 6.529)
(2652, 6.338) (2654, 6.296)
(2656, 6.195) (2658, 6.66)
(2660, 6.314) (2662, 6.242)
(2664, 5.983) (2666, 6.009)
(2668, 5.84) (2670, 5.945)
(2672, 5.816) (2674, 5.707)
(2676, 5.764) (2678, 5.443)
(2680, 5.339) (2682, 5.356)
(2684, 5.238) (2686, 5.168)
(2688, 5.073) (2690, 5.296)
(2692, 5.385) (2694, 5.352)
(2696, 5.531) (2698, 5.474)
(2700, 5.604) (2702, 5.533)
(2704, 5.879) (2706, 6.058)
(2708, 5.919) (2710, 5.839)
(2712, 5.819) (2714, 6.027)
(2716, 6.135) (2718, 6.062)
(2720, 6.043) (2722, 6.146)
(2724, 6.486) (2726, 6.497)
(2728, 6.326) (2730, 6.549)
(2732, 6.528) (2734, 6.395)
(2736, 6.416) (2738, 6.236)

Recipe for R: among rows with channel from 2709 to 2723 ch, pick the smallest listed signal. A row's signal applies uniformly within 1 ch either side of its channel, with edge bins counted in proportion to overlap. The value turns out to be 5.819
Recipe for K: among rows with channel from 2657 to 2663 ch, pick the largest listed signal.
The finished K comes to 6.66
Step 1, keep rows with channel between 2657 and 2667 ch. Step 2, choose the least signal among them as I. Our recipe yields 5.983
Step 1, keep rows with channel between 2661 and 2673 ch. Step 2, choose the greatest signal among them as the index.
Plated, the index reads 6.242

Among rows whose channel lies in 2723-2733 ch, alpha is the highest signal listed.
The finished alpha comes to 6.549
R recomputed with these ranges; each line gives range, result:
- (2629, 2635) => 6.808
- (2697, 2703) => 5.474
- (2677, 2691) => 5.073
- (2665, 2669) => 5.84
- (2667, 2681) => 5.339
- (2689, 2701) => 5.296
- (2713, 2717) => 6.027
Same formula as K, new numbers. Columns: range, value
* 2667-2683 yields 5.945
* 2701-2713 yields 6.058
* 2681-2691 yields 5.356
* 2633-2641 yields 6.949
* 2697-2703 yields 5.604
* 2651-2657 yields 6.338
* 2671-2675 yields 5.816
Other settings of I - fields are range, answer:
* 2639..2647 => 6.467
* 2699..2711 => 5.533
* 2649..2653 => 6.338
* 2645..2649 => 6.6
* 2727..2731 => 6.326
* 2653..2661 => 6.195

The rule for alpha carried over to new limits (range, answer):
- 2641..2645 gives 6.587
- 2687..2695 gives 5.385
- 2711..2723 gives 6.146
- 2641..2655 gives 6.712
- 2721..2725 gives 6.486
